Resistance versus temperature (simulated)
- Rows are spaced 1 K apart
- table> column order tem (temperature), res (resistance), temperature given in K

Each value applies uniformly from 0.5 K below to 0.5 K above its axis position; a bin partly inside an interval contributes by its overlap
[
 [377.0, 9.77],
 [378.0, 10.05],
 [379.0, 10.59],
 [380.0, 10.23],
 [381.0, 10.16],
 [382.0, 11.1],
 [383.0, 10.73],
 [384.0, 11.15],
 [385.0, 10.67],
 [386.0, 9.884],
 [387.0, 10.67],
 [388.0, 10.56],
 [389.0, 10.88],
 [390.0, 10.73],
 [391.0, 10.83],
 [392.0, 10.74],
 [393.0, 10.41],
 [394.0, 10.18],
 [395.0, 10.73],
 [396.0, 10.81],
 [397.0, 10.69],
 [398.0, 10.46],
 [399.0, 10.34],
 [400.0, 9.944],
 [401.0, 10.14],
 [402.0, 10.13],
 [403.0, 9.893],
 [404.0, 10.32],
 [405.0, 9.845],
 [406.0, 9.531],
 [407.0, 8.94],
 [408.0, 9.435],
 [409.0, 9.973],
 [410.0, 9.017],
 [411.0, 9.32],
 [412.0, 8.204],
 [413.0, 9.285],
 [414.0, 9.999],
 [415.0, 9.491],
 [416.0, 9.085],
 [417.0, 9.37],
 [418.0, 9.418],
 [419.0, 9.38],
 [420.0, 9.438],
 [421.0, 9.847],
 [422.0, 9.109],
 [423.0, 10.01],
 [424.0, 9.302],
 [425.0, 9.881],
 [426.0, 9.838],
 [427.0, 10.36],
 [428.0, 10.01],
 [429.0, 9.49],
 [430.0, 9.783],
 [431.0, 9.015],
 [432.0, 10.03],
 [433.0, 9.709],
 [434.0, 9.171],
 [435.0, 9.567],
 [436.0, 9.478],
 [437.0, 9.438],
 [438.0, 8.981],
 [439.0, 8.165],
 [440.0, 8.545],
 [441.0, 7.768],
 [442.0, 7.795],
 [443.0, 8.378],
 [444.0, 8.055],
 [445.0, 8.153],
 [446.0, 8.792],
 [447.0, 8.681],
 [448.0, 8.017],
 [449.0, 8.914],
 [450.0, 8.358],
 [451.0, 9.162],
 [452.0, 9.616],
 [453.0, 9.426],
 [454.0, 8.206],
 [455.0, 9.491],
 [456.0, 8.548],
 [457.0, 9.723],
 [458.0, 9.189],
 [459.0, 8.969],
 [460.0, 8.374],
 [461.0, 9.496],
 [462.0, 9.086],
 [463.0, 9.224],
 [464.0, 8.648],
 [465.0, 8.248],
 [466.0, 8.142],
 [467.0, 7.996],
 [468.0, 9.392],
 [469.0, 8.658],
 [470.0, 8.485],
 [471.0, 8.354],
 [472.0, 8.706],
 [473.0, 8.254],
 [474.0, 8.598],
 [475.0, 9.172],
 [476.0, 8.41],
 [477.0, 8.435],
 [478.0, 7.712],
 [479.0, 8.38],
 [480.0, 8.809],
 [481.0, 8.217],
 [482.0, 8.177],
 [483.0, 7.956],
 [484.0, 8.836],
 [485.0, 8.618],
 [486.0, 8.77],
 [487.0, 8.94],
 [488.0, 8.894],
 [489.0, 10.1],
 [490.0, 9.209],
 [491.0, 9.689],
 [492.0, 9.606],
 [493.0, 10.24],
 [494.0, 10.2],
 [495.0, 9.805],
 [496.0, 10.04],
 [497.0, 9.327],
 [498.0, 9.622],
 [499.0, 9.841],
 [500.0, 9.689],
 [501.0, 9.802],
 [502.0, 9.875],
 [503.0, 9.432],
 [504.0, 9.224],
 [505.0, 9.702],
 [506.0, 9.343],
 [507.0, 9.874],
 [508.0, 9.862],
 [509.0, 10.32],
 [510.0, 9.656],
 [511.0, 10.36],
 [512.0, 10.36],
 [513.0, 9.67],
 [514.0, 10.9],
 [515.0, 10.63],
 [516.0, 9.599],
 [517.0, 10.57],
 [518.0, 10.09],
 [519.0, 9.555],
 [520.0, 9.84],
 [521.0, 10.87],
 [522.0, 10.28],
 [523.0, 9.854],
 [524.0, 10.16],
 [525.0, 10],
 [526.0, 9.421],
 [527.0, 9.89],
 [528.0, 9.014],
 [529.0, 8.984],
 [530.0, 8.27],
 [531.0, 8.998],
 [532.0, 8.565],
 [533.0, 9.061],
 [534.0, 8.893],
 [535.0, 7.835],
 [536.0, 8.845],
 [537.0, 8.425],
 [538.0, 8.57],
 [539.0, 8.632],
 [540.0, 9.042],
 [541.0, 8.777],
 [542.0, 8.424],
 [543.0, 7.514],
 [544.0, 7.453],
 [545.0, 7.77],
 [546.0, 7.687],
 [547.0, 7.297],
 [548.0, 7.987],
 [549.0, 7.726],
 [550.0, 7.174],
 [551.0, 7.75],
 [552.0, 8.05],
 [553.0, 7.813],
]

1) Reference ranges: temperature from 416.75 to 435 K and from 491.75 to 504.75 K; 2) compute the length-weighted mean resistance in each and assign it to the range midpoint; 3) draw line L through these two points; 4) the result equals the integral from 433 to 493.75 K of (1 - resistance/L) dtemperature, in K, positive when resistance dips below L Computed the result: 5.6 K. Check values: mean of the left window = 9.62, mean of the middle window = 8.79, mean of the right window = 9.75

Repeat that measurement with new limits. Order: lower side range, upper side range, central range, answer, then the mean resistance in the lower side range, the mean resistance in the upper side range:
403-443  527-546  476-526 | -4.5 K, 9.36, 8.52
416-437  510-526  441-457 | 1.8 K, 9.59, 10.1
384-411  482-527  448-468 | 2.1 K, 10.2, 9.73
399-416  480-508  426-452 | 1.5 K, 9.6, 9.37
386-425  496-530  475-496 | 1.9 K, 9.91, 9.85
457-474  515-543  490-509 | -1.5 K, 8.73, 9.27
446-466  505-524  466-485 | 1.7 K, 8.89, 10.1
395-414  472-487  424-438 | -0.4 K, 9.82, 8.48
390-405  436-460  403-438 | 0.3 K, 10.4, 8.72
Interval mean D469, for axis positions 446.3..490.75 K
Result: 8.75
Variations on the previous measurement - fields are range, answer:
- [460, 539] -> 9.25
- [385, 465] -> 9.47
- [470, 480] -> 8.47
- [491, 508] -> 9.73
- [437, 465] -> 8.74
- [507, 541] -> 9.54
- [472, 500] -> 9.04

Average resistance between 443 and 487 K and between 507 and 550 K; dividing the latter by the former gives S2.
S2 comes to 1.1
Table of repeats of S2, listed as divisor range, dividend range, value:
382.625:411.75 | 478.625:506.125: 0.91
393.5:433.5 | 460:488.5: 0.88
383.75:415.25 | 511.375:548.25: 0.91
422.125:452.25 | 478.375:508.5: 1.03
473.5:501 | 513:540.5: 1.04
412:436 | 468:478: 0.90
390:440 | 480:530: 0.99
